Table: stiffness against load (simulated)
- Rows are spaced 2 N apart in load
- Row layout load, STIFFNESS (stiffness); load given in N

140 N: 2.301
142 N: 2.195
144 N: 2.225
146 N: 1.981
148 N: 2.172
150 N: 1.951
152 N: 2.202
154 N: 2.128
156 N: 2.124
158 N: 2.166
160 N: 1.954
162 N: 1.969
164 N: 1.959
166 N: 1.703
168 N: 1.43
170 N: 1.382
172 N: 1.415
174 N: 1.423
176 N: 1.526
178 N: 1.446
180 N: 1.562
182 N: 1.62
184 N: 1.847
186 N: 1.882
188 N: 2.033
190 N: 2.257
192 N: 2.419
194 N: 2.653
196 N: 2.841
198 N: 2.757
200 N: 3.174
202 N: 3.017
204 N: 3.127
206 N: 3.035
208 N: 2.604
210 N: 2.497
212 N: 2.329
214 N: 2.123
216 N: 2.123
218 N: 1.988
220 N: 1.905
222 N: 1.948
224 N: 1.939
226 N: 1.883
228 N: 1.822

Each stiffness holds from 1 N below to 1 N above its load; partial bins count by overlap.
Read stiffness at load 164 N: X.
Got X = 1.959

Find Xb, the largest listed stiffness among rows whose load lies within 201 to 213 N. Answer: 3.127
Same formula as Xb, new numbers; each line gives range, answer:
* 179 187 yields 1.882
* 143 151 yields 2.225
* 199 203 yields 3.174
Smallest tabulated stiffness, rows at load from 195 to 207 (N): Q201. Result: 2.757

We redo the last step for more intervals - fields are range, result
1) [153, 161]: 1.954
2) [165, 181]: 1.382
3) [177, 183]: 1.446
